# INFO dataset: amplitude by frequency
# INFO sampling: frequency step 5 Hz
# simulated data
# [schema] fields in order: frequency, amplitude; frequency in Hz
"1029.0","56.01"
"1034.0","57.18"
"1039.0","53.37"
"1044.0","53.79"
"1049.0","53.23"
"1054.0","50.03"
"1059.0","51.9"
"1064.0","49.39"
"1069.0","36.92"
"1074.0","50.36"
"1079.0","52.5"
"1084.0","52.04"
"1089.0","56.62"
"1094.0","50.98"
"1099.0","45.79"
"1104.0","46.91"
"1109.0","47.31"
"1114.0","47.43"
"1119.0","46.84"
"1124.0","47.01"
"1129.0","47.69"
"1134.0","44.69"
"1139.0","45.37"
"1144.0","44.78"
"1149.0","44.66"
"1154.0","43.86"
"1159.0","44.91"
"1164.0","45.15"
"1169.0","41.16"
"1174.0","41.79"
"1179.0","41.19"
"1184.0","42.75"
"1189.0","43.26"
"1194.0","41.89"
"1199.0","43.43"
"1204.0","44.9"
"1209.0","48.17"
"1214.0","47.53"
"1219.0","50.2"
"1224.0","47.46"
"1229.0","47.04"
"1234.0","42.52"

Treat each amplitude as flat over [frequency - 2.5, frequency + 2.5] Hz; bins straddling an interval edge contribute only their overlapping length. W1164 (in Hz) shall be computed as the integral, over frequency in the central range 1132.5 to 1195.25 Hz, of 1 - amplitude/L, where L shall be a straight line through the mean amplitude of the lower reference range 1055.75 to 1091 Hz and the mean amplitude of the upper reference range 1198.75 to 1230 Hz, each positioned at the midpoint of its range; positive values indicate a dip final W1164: 6.07 Hz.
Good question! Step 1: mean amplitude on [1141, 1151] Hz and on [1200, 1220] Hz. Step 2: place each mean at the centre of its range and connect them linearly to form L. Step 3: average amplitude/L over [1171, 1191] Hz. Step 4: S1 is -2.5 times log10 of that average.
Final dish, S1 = 0.10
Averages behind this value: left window 44.8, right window 47.2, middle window 42.2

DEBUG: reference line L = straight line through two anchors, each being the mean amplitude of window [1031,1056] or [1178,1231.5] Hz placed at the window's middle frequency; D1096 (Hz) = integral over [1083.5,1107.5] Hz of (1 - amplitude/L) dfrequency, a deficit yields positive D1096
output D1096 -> 0.37 Hz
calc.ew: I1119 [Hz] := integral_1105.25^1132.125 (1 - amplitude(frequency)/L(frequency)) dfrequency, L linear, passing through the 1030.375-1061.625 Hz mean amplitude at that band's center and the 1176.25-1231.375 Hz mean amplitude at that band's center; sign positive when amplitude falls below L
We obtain 1.3 Hz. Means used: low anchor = 53.3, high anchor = 45.2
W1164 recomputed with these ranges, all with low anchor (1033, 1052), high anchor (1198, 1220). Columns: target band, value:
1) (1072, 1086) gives 0.22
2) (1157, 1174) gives 1.85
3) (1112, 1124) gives 0.87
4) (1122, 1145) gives 1.91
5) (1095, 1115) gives 1.65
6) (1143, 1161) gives 1.75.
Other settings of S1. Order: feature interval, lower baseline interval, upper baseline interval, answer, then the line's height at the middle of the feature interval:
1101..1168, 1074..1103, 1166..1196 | 0.020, 46.7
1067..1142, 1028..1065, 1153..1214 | 0.026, 49.1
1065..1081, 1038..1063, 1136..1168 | 0.086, 50.5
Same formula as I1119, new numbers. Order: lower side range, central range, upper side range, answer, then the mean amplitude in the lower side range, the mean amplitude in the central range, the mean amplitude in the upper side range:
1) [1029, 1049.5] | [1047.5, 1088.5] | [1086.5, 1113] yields 1.85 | 54.7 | 49.8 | 49.4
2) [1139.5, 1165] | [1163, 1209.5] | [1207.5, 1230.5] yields 3.35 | 44.7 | 43.1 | 48.1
